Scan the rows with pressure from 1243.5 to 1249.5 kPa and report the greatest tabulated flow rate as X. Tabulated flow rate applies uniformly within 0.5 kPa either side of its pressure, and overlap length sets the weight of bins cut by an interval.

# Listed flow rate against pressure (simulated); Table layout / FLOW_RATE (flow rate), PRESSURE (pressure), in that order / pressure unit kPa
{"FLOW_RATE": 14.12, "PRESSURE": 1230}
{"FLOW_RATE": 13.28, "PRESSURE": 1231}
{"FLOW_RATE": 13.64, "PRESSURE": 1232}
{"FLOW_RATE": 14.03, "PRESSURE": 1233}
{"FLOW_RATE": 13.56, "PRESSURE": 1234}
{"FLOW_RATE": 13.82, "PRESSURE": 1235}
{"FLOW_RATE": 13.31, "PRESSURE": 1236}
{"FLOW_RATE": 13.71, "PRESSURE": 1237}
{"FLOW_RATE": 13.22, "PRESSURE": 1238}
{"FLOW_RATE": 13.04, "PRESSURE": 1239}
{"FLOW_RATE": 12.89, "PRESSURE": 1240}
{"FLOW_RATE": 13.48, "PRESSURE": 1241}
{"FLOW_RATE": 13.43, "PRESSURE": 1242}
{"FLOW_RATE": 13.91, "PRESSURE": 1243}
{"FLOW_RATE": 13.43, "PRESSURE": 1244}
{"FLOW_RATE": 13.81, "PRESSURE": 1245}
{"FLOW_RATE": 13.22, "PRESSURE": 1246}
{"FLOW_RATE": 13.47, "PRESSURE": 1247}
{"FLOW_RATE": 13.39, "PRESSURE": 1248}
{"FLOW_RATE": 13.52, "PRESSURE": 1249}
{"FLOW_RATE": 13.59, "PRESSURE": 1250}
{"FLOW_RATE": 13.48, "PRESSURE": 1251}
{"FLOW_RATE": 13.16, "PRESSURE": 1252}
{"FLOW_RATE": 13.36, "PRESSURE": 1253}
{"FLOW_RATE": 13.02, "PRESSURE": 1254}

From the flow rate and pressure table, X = 13.81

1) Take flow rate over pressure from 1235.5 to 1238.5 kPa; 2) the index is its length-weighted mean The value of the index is 13.4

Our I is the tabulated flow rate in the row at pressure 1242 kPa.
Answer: 13.43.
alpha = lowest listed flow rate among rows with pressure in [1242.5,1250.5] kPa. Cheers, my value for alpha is 13.22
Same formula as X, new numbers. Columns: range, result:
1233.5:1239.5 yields 13.82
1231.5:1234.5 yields 14.03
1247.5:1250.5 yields 13.59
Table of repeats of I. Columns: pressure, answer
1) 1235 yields 13.82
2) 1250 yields 13.59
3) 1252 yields 13.16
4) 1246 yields 13.22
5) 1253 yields 13.36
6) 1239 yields 13.04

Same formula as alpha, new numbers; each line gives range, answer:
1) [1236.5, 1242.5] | 12.89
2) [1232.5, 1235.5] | 13.56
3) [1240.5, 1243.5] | 13.43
